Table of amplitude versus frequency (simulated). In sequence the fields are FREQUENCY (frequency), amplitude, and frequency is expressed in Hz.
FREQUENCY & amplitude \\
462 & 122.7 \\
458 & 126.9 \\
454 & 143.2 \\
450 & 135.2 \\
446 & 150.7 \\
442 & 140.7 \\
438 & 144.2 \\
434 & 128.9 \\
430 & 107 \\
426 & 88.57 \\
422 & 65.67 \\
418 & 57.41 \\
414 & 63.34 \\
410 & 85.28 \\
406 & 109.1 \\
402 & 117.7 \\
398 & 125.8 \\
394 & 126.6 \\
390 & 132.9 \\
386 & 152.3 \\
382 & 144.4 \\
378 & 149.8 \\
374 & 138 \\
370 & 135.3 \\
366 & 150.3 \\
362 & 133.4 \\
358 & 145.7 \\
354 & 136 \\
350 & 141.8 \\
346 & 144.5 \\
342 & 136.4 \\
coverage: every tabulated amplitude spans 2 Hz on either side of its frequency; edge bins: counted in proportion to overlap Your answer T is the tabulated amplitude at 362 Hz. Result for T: 133.4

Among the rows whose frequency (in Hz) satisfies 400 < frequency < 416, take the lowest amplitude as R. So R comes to 63.34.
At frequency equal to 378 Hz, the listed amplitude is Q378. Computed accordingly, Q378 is 149.8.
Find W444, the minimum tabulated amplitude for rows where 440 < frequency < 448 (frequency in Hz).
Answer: 140.7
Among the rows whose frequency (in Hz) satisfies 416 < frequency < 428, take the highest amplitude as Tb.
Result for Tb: 88.57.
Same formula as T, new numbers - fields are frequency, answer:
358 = 145.7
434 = 128.9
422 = 65.67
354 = 136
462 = 122.7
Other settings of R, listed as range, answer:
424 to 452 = 88.57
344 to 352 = 141.8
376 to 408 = 109.1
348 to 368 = 133.4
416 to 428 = 57.41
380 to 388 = 144.4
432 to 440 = 128.9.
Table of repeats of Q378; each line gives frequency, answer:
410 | 85.28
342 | 136.4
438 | 144.2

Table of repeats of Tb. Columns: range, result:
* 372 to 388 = 152.3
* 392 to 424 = 126.6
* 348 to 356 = 141.8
